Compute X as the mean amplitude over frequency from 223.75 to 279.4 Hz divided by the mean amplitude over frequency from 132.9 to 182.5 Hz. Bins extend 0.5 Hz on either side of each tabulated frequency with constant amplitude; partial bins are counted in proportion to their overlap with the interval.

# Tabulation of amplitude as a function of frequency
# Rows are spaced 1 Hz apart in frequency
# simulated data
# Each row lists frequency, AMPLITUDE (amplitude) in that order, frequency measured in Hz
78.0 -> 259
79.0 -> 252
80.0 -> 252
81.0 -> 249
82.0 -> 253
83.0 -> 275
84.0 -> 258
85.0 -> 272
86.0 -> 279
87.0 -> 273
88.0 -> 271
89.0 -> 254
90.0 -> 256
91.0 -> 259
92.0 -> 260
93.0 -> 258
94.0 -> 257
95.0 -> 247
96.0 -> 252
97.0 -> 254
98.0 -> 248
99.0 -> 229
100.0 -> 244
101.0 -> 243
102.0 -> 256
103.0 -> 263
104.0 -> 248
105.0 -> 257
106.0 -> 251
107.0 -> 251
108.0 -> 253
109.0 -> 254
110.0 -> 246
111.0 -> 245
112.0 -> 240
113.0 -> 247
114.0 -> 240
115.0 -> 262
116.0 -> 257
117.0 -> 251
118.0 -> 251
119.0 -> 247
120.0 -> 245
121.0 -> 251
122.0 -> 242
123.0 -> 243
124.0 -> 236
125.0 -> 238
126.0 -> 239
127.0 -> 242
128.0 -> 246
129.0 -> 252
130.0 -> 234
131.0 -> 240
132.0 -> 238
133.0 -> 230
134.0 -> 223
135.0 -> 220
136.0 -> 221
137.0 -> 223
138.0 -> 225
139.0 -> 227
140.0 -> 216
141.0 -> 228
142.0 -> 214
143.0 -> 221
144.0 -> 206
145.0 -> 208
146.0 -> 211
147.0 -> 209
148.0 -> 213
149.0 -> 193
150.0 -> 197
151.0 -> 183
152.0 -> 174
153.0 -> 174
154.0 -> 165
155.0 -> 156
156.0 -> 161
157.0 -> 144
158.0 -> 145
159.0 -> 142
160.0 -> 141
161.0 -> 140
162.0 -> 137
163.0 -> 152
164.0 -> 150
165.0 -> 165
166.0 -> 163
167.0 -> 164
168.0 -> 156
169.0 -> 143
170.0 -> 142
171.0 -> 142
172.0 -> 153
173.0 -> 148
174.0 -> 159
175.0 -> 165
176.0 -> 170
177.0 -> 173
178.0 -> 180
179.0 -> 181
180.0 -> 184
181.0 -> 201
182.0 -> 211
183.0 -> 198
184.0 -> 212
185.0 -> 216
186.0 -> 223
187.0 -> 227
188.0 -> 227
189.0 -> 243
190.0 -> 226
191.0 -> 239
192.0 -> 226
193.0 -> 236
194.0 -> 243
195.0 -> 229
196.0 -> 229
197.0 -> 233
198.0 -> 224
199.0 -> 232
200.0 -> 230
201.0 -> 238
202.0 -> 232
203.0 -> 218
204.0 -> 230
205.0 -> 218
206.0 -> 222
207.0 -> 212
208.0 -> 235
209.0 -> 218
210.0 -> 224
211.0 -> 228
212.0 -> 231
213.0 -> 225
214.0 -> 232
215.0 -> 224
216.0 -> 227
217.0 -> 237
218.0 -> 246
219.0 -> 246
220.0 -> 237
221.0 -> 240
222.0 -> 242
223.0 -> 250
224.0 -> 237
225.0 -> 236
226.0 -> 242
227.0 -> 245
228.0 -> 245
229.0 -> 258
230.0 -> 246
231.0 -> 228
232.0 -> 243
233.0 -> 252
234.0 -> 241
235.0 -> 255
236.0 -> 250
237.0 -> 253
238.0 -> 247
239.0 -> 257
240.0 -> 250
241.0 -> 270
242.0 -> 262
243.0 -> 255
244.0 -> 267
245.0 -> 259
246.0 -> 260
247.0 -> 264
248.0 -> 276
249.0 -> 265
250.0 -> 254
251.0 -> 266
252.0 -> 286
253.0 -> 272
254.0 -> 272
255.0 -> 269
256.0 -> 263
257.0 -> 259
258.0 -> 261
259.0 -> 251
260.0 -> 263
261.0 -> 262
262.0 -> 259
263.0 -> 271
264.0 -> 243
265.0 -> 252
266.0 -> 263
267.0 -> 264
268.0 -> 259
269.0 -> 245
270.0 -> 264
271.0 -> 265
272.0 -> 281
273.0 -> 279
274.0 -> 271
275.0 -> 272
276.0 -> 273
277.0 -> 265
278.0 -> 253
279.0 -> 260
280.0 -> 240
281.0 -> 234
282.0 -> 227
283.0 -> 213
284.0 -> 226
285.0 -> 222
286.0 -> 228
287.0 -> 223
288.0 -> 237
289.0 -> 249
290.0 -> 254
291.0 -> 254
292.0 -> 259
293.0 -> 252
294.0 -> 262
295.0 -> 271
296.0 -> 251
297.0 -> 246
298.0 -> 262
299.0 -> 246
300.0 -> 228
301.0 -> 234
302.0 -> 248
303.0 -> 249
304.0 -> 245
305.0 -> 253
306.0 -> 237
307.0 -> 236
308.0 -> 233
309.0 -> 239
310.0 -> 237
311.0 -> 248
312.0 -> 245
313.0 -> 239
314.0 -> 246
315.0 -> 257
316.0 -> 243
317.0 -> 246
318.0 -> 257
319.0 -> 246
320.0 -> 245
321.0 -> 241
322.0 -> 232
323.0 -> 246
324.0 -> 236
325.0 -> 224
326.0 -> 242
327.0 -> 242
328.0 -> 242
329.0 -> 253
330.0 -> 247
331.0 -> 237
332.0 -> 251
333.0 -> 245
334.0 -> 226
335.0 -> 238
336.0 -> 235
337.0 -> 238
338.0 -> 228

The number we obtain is 1.43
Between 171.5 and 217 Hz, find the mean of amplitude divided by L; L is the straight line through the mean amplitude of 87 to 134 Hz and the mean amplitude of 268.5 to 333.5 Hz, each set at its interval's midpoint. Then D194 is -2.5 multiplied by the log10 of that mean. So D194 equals 0.16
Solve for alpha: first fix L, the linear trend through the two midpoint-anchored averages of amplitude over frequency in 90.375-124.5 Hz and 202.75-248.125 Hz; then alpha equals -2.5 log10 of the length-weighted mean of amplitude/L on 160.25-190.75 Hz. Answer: 0.34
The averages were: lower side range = 250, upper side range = 242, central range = 179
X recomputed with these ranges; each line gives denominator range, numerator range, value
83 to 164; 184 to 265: 1.07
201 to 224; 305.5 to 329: 1.05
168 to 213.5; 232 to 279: 1.26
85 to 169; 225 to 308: 1.14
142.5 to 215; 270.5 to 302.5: 1.27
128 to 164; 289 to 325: 1.25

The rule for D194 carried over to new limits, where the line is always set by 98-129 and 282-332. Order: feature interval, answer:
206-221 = 0.068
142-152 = 0.208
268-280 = -0.090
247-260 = -0.093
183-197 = 0.081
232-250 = -0.056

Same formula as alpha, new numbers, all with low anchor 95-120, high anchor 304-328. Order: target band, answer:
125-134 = 0.04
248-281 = -0.08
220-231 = 0.01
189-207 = 0.08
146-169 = 0.44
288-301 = -0.04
